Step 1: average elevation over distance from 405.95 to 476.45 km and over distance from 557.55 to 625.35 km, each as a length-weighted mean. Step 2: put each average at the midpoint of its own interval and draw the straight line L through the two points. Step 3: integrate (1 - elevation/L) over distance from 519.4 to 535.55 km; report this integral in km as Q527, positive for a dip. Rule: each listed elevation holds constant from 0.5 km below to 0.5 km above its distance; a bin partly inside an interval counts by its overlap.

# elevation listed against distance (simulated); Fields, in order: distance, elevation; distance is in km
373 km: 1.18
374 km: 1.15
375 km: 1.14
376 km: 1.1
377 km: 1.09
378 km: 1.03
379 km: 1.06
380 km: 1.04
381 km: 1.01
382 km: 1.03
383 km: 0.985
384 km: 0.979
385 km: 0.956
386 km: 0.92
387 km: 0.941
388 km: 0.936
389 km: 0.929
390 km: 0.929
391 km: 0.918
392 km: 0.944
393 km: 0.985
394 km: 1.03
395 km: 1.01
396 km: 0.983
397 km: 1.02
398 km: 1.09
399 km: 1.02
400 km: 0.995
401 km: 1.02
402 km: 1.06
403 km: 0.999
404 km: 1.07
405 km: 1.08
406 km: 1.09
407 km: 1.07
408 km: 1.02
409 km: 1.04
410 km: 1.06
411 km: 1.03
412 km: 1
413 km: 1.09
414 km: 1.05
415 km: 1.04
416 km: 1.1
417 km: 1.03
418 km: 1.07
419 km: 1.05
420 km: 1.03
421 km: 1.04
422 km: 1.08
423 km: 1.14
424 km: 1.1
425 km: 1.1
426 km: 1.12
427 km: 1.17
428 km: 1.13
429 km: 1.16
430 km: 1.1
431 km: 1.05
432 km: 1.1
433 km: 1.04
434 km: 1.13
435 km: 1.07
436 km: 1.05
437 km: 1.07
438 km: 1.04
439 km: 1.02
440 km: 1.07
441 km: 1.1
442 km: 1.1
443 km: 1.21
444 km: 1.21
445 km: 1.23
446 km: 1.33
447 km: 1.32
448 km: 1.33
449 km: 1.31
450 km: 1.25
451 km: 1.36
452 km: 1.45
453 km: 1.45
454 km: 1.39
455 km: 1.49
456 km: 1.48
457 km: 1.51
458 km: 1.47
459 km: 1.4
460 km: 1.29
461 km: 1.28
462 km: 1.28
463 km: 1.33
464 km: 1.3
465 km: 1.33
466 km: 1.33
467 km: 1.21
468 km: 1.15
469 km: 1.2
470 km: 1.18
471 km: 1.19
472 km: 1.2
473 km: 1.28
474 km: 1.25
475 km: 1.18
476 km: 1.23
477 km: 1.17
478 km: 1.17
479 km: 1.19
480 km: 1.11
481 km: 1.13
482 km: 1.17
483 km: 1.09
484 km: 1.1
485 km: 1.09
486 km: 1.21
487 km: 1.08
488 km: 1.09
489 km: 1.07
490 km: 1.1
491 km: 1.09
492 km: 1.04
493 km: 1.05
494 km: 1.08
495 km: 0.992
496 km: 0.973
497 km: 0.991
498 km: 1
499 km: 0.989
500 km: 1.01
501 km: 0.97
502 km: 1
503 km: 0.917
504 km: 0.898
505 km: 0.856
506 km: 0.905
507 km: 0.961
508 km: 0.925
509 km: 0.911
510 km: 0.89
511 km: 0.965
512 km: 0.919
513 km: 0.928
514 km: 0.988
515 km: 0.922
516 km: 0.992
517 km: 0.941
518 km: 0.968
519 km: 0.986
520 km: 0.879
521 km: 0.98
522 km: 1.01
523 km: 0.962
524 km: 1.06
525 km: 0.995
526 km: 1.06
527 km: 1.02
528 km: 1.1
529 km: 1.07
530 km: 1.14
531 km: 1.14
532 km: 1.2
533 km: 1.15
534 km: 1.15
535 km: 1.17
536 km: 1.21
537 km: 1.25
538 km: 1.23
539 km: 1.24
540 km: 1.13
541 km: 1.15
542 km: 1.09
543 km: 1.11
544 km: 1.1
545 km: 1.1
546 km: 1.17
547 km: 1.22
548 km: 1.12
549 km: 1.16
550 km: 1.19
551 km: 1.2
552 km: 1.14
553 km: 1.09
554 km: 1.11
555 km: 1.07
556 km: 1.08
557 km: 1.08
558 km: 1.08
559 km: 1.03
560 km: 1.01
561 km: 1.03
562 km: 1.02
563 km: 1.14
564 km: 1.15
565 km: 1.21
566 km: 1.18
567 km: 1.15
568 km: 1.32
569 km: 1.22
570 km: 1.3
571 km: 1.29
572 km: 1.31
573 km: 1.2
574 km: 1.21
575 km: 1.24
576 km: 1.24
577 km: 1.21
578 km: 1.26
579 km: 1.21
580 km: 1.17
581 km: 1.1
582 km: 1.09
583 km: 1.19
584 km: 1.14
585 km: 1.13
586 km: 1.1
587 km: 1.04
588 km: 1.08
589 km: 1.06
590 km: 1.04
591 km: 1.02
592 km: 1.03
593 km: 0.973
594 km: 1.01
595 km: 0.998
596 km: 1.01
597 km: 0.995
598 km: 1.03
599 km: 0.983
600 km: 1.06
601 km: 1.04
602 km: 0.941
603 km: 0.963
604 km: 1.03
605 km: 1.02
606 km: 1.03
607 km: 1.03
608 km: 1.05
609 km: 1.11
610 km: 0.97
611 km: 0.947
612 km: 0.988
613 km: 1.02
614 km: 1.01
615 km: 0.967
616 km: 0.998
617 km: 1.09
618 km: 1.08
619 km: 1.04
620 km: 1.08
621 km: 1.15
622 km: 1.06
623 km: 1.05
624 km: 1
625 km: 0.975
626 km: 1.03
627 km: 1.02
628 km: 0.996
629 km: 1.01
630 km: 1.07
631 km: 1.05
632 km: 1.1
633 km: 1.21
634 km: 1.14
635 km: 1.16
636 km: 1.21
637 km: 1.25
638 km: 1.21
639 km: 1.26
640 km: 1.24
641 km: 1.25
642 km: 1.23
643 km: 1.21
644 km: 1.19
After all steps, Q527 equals 0.9 km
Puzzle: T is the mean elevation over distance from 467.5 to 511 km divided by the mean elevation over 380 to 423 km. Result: 1.05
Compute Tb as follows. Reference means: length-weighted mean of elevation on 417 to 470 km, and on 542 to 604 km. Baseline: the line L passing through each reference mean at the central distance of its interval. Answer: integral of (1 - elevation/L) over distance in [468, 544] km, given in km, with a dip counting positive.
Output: 6.3 km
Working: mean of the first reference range 1.21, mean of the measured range 1.07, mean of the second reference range 1.12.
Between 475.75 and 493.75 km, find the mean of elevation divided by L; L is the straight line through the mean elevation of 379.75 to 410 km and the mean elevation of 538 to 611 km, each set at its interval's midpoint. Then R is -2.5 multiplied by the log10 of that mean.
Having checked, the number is -0.06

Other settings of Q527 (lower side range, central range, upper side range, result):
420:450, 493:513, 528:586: 3.3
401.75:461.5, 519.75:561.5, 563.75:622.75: 0.3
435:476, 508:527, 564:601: 3.7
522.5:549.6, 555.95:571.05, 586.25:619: -0.8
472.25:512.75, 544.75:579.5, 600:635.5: -4.0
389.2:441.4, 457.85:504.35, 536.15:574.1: -1.9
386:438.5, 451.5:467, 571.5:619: -4.8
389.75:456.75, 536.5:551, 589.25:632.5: -1.4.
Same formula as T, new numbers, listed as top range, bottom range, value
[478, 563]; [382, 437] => 1.02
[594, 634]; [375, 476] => 0.91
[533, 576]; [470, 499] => 1.04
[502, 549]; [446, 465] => 0.76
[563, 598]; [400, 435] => 1.07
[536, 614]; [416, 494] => 0.93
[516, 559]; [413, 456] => 0.95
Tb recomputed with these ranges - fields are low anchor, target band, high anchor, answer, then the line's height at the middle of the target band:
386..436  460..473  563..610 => -2.3 km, 1.07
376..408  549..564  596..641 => -0.7 km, 1.05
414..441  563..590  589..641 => -3.1 km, 1.06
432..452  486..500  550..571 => 1.4 km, 1.16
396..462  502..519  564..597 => 3.2 km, 1.15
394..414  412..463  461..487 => -3.2 km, 1.12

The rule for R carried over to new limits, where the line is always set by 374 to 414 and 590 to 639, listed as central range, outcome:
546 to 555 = -0.11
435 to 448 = -0.12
